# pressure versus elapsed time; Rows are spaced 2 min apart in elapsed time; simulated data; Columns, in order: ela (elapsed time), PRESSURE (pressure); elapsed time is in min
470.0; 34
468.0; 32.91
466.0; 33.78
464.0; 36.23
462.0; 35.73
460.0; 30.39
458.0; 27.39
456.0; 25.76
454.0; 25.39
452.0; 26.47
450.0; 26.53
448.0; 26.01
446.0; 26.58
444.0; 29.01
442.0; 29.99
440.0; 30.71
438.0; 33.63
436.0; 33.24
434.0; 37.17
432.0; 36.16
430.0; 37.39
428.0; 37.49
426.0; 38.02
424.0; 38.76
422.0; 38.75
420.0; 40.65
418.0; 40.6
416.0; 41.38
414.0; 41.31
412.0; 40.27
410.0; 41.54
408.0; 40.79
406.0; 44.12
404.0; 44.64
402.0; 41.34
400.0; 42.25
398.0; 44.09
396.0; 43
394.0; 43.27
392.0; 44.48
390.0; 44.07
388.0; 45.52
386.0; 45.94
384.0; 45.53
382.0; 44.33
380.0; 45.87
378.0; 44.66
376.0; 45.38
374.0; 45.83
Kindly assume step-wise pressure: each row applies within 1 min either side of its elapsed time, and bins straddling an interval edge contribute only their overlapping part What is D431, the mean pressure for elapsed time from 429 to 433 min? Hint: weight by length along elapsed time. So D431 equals 36.8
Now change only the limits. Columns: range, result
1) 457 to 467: 32.7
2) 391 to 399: 43.7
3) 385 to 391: 45.2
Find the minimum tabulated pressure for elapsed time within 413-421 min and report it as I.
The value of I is 40.6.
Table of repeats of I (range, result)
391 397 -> 43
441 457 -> 25.39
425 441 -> 30.71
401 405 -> 41.34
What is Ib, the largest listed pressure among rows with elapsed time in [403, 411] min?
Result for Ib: 44.64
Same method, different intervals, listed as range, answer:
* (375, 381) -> 45.87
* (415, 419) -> 41.38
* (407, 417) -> 41.54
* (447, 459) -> 27.39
